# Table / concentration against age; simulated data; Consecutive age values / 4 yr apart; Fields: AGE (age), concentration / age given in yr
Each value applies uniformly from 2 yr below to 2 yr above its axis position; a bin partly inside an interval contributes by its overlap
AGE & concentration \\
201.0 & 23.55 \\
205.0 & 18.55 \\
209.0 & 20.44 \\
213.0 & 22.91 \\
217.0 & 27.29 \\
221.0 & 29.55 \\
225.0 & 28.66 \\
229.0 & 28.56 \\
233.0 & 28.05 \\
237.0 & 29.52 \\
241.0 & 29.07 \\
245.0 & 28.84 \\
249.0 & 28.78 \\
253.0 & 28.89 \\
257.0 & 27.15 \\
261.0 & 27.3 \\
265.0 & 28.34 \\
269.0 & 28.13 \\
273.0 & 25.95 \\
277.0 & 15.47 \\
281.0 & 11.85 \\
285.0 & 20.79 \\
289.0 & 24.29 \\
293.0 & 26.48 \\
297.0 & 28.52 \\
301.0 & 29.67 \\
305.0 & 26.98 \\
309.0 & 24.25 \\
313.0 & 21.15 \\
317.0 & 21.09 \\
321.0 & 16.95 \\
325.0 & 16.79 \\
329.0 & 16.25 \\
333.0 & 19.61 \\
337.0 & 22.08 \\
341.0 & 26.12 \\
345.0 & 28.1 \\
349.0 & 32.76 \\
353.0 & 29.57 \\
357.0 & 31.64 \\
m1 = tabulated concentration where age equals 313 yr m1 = 21.15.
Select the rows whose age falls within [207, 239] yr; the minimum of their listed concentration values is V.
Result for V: 20.44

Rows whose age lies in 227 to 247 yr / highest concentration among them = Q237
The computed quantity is 29.52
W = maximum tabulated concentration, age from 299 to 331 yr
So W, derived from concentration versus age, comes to 29.67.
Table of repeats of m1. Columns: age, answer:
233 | 28.05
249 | 28.78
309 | 24.25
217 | 27.29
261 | 27.3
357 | 31.64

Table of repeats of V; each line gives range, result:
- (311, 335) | 16.25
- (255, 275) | 25.95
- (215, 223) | 27.29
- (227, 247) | 28.05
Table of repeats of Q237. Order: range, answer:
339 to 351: 32.76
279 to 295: 26.48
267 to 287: 28.13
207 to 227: 29.55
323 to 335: 19.61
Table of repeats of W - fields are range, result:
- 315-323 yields 21.09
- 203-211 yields 20.44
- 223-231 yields 28.66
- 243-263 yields 28.89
